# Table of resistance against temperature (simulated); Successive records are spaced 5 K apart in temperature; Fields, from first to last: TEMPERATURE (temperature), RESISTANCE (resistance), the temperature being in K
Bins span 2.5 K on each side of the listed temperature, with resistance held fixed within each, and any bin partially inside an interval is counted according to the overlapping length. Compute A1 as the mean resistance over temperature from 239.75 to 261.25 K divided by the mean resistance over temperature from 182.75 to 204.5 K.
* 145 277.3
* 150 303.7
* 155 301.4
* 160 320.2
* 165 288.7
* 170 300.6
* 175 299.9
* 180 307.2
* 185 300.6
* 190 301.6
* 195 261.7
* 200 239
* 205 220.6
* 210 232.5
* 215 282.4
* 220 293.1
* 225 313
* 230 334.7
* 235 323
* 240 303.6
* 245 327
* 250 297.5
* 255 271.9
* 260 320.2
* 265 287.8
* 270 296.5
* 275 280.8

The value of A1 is 1.12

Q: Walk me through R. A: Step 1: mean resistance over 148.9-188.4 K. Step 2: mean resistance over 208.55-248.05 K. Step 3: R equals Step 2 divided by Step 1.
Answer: 1.0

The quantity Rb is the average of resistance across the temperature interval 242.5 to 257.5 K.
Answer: 299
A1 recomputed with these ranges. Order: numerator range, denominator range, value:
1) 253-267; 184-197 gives 1.02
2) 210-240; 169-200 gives 1.04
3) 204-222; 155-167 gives 0.85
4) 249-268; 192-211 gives 1.22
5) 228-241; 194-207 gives 1.35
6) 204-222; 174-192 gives 0.86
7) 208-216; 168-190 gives 0.84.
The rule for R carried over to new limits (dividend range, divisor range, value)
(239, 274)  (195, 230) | 1.12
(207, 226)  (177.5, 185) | 0.91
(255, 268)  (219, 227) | 0.98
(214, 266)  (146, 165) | 1.01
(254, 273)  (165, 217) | 1.07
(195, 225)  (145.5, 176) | 0.86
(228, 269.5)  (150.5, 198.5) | 1.03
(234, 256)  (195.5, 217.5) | 1.25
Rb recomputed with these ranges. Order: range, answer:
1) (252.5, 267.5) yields 293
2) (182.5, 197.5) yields 288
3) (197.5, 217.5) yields 244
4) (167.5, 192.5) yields 302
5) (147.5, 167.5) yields 304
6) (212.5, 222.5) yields 288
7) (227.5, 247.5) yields 322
